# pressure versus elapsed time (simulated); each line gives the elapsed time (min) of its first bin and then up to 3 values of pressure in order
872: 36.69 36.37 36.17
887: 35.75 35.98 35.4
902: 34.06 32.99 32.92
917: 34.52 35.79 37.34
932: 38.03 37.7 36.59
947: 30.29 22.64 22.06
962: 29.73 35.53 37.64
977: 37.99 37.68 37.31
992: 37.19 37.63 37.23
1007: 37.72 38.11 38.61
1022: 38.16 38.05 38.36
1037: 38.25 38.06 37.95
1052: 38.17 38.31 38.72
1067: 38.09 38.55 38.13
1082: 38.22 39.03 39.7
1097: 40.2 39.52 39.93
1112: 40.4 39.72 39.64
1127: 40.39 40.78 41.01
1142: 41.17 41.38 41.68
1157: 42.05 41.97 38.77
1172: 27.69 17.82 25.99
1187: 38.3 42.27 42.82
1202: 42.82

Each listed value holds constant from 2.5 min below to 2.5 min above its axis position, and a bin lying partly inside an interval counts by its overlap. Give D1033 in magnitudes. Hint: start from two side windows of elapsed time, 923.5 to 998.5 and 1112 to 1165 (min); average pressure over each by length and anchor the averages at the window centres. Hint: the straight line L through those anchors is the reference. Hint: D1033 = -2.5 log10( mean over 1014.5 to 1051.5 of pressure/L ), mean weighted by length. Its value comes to -0.035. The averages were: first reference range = 34.3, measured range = 38.2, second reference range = 40.9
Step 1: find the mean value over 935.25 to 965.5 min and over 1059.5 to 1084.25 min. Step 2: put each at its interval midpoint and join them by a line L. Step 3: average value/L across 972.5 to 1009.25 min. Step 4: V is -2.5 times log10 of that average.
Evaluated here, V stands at -0.15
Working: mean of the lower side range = 29.8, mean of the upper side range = 38.3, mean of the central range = 37.5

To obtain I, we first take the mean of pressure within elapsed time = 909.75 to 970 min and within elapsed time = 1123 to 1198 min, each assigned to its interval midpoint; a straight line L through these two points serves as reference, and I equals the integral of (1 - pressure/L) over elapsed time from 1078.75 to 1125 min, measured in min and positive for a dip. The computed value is -4.2 min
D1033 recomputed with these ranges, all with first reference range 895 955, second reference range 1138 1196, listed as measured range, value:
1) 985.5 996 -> -0.08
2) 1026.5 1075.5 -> -0.09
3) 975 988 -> -0.09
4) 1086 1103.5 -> -0.11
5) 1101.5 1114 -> -0.12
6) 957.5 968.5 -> 0.13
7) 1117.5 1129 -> -0.11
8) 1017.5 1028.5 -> -0.10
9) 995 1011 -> -0.08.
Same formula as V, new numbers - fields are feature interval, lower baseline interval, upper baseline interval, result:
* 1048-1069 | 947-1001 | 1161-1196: -0.148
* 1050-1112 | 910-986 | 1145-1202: -0.100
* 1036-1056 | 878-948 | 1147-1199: -0.069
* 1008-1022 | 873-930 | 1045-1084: -0.026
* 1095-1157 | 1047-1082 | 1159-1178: -0.157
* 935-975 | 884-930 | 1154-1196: 0.113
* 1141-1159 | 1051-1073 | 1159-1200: -0.169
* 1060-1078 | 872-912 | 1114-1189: -0.052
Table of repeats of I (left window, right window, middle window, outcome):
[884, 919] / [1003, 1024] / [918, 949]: -0.4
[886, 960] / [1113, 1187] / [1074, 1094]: -1.4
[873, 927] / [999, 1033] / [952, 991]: 3.8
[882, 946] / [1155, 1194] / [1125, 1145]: -3.8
